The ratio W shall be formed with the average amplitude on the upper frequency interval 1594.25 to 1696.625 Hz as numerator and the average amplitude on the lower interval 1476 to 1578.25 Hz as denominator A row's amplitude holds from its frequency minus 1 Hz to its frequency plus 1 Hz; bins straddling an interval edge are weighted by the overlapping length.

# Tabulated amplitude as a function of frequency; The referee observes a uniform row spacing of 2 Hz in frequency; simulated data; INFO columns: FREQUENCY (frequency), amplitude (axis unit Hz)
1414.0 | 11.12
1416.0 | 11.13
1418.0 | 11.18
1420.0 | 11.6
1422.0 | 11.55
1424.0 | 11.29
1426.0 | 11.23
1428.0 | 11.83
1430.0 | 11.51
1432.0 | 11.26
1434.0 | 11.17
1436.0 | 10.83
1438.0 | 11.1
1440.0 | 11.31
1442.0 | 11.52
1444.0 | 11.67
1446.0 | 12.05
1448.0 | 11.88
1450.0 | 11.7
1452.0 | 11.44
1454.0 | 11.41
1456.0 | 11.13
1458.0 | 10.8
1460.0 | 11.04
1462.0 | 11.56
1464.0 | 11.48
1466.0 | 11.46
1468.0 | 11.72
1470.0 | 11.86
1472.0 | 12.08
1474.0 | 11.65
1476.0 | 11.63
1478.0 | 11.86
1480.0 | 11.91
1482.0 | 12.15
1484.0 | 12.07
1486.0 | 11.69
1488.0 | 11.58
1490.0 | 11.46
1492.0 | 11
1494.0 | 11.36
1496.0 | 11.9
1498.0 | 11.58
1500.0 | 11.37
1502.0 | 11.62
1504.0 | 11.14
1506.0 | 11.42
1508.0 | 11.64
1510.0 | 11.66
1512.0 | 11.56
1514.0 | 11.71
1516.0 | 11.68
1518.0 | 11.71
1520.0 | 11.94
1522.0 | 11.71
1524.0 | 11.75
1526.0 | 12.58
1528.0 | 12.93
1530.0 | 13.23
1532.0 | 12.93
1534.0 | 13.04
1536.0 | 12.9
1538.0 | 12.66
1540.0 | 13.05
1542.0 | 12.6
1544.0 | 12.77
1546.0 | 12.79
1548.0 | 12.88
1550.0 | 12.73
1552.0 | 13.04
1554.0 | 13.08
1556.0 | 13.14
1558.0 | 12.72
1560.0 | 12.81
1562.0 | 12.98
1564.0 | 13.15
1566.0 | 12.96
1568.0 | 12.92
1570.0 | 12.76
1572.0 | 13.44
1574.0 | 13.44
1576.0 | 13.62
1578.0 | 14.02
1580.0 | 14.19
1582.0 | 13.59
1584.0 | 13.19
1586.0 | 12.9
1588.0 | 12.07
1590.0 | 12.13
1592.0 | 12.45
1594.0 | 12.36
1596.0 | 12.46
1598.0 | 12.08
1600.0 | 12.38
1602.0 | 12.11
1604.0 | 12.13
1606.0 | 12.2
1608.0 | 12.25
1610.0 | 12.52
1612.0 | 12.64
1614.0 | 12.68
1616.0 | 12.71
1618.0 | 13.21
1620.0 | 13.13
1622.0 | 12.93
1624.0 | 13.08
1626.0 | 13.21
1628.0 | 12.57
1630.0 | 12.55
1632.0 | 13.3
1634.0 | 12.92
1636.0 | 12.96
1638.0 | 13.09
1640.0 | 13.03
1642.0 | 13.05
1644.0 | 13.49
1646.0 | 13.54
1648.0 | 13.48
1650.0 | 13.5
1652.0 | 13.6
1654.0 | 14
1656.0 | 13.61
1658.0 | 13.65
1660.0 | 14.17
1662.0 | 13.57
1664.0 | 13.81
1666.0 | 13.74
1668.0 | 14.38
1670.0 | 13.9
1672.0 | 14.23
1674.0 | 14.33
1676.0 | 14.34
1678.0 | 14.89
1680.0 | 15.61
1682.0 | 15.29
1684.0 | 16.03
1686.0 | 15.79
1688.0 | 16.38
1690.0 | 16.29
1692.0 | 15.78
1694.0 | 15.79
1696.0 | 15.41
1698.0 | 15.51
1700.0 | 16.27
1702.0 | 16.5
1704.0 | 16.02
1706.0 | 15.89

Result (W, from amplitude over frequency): 1.11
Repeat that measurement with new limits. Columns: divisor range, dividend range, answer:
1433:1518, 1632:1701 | 1.25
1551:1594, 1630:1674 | 1.04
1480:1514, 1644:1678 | 1.20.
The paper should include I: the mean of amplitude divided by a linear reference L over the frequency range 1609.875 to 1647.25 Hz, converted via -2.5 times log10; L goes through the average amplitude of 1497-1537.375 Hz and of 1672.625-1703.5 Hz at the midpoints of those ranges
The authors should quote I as 0.11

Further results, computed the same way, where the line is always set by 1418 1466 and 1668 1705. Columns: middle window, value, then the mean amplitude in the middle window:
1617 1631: 0.12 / 13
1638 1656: 0.10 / 13.4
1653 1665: 0.09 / 13.8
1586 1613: 0.14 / 12.3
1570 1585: 0.00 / 13.6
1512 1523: 0.08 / 11.7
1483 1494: 0.06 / 11.5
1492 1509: 0.08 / 11.5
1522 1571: 0.02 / 12.8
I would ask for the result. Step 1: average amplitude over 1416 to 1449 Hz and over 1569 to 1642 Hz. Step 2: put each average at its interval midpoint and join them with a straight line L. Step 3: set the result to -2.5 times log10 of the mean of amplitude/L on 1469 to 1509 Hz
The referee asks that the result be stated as 0.02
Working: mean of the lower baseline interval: 11.4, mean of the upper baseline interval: 12.8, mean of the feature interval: 11.6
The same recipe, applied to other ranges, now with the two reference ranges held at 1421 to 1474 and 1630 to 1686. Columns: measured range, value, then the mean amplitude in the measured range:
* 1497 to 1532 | 0.034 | 11.9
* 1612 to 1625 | 0.043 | 12.9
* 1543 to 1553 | -0.018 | 12.8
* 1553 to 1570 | -0.014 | 13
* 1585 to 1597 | 0.063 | 12.4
